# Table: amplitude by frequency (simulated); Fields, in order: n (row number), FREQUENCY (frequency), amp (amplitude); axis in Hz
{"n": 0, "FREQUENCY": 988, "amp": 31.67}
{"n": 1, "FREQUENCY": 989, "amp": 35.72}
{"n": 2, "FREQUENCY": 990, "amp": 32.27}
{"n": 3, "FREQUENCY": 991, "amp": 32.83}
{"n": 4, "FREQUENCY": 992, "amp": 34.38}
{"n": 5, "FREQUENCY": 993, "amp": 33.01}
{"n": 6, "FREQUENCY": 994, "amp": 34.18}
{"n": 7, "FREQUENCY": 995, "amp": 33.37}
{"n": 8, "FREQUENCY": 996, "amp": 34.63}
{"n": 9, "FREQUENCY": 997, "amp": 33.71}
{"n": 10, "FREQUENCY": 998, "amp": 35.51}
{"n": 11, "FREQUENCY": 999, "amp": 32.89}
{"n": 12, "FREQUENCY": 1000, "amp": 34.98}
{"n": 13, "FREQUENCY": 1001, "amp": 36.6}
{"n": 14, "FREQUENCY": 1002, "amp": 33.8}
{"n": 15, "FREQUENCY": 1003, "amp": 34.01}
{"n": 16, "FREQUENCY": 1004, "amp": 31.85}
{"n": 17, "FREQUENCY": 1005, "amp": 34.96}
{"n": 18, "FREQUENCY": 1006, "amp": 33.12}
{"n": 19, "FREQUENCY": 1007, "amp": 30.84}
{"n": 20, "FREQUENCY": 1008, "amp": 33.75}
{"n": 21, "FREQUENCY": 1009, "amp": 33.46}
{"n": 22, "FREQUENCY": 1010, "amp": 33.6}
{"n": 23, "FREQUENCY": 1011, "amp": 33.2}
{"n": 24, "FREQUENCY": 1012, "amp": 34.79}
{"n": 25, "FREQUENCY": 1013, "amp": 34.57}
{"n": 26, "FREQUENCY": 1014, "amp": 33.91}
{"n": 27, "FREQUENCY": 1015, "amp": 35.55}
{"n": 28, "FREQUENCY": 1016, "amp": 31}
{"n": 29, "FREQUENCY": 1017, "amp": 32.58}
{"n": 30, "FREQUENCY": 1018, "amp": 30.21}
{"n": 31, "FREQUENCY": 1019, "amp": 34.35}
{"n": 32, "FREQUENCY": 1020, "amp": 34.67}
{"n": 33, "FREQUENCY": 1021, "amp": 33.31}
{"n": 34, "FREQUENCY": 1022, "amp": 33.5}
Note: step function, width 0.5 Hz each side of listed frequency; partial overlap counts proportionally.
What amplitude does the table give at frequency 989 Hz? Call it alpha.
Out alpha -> 35.72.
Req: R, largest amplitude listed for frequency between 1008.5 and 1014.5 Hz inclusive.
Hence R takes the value 34.79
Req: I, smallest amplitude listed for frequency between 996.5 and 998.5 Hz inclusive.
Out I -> 33.71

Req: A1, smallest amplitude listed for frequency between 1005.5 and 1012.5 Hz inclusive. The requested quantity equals 30.84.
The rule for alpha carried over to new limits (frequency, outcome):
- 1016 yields 31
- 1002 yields 33.8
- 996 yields 34.63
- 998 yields 35.51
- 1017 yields 32.58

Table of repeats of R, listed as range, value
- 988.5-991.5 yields 35.72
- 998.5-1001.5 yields 36.6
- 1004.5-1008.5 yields 34.96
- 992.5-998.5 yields 35.51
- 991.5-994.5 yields 34.38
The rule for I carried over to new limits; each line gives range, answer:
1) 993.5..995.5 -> 33.37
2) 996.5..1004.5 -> 31.85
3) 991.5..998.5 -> 33.01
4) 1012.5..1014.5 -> 33.91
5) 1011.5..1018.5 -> 30.21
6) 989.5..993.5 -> 32.27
